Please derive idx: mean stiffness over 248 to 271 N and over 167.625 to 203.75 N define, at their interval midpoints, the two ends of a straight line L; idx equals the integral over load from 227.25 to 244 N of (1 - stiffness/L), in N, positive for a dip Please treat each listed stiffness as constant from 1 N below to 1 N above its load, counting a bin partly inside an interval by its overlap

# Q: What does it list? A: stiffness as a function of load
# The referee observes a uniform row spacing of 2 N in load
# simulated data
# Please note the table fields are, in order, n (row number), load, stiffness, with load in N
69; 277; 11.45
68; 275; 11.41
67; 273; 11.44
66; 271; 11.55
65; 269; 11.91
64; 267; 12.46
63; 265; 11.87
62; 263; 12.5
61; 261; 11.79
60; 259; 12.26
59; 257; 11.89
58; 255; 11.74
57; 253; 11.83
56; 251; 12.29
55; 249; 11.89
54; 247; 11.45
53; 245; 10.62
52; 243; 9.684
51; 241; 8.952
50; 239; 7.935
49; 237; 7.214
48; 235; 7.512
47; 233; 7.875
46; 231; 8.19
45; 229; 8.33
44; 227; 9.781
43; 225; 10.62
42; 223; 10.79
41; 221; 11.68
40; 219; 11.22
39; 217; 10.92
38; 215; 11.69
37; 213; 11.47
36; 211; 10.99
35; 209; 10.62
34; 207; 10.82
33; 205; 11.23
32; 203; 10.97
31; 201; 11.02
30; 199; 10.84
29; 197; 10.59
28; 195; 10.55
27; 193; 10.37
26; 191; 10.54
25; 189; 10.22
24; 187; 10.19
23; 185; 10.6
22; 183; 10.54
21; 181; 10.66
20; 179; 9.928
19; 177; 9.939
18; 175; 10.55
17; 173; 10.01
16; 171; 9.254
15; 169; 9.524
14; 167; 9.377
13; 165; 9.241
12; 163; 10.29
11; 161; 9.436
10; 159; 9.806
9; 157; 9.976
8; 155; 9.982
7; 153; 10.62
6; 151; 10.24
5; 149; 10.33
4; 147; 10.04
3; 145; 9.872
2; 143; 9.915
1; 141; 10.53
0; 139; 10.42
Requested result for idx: 4.7 N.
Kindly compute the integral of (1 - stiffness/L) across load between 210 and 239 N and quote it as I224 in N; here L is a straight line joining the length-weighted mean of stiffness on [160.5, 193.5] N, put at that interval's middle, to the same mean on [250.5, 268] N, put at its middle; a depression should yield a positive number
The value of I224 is 3.5 N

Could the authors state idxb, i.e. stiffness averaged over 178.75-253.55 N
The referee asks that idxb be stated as 10.3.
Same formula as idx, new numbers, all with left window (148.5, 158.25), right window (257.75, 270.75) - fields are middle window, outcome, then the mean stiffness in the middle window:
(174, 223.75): 1.0 N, 10.8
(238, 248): 1.7 N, 9.73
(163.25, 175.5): 1.0 N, 9.66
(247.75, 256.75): 0.0 N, 11.9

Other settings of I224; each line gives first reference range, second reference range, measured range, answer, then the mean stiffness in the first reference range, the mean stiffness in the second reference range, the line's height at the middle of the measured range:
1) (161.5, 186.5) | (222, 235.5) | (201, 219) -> -3.28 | 9.99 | 9.07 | 9.38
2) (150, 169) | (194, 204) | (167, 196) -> 0.58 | 9.87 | 10.8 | 10.4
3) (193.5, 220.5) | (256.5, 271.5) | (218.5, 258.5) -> 5.18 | 11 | 12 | 11.6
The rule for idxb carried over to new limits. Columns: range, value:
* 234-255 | 10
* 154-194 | 10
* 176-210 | 10.6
